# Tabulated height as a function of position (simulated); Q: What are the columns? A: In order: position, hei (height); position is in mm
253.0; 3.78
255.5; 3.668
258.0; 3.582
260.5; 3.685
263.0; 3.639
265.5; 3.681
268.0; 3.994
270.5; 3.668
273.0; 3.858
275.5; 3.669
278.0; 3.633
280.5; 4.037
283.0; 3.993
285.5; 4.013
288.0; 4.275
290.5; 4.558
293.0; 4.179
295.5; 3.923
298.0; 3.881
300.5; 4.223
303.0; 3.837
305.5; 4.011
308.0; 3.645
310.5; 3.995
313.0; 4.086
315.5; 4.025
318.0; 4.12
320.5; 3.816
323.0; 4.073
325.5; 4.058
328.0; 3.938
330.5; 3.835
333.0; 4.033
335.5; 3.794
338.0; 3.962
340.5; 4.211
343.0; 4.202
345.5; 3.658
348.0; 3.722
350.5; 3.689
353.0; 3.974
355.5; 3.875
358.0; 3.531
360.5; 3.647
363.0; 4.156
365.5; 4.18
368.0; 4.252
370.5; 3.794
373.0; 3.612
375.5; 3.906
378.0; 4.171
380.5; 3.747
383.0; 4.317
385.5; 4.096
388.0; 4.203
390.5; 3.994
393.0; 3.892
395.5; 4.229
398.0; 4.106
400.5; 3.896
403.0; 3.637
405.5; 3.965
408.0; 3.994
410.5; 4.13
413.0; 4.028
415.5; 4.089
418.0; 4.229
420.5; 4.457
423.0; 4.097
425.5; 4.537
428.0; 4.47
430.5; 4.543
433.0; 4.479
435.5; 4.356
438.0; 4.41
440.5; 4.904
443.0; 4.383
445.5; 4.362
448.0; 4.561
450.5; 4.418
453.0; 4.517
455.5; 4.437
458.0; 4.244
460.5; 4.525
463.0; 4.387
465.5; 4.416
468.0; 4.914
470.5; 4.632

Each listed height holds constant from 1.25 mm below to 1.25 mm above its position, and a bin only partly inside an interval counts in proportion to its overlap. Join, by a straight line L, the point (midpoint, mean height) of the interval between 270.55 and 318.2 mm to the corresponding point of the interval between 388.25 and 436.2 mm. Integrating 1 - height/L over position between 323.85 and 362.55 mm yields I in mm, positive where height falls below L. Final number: 1.7 mm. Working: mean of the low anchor 3.99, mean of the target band 3.88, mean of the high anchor 4.16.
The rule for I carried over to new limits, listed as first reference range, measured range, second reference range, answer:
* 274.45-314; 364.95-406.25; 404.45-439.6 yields 2.0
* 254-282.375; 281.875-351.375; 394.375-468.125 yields -1.5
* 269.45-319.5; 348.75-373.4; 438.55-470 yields 1.9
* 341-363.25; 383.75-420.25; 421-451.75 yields 1.3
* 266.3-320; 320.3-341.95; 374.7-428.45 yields 0.2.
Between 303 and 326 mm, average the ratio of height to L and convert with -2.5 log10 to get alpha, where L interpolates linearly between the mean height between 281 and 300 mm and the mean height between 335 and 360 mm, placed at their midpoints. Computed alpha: 0.010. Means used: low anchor 4.12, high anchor 3.86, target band 3.97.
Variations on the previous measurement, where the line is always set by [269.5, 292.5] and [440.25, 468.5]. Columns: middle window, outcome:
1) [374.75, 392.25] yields 0.056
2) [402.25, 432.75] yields 0.044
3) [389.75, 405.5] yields 0.094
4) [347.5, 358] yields 0.108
